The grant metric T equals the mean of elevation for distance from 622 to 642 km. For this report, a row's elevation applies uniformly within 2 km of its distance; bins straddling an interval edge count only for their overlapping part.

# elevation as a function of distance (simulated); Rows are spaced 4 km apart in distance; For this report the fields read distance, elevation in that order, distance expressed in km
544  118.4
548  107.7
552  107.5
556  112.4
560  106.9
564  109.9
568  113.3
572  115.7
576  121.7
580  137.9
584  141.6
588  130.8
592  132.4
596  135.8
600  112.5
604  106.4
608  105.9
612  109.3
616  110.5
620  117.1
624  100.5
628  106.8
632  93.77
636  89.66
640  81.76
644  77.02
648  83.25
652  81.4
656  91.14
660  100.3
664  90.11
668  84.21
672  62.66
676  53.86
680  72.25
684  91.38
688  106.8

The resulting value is 94.5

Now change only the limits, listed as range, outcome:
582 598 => 135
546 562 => 109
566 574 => 114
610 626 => 109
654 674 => 85.7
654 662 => 95.7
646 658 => 85.3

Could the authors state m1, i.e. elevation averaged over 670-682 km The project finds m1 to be 62.9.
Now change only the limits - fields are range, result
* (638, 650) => 80.7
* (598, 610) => 108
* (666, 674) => 73.4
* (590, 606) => 122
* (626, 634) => 100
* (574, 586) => 134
